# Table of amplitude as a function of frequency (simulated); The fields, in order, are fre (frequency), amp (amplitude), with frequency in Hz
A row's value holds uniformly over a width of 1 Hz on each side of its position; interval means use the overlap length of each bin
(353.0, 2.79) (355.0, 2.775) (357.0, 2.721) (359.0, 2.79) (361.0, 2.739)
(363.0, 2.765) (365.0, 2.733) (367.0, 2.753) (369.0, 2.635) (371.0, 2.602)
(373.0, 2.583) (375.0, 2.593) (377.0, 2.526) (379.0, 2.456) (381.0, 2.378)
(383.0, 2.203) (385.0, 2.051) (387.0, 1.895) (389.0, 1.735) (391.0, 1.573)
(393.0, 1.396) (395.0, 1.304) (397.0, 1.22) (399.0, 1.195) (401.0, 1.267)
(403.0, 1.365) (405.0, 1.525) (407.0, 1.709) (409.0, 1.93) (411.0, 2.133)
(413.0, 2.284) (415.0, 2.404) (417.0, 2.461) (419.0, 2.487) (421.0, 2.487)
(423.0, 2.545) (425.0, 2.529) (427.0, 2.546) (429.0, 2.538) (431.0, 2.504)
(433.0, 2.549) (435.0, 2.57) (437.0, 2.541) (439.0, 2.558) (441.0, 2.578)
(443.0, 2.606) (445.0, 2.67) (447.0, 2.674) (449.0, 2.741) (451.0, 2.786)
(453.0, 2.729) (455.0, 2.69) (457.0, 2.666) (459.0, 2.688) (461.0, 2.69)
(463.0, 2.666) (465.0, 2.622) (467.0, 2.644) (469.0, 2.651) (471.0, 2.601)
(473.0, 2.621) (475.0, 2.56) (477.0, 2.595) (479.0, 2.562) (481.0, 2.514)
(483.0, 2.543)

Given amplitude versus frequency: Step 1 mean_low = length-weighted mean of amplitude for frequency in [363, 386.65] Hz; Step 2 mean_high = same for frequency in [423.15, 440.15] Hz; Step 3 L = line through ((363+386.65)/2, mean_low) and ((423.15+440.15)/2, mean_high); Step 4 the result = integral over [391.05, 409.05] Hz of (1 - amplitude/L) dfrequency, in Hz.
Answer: 7.9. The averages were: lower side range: 2.5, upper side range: 2.54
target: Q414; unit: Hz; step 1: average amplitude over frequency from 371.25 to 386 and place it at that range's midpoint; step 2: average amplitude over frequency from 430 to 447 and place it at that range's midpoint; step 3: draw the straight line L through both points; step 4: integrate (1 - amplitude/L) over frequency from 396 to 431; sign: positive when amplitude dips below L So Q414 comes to 6.5 Hz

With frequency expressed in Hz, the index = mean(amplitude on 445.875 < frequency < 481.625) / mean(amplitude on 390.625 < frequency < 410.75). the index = 1.80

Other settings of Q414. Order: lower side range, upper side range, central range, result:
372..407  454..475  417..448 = -3.5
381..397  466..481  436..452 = -2.4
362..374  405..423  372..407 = 9.1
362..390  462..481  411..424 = 0.4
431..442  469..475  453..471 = -0.5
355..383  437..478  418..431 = 0.6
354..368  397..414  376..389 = 0.1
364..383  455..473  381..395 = 4.2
